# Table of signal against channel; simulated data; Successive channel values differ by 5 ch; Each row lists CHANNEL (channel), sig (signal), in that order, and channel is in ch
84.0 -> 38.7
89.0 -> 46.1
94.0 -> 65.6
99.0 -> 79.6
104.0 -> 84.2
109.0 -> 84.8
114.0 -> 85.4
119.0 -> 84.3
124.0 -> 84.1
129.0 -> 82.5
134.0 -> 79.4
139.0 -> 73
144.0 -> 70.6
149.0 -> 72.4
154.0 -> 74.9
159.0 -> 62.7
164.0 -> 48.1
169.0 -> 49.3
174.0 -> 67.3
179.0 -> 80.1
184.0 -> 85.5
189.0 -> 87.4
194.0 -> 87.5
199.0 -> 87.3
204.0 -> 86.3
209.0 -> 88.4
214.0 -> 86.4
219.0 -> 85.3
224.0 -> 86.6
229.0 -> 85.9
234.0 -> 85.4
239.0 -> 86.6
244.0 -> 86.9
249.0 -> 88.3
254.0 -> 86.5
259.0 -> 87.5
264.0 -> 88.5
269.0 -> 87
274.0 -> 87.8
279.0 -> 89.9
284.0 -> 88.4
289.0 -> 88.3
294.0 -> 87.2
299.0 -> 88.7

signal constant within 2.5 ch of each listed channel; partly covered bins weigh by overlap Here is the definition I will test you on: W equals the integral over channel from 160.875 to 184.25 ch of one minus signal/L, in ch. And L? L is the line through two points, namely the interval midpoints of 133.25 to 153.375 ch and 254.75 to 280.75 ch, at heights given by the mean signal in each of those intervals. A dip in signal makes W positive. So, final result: 3.9 ch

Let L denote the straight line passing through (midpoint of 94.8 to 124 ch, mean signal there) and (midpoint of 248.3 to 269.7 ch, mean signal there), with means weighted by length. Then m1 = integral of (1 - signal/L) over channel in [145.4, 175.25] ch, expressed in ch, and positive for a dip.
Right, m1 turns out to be 7.7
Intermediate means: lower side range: 82.6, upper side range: 87.5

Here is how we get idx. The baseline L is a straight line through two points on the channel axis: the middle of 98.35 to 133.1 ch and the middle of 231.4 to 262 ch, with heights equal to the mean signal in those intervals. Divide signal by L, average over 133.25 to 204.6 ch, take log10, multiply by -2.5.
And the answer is 0.15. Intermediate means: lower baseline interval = 83.6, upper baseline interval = 86.9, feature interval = 73.7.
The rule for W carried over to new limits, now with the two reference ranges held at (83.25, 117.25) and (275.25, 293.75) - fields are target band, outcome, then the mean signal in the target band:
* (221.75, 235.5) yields -0.4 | 86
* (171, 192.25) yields -0.2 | 79.6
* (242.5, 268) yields -0.5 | 87.5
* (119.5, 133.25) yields -1.8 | 82.9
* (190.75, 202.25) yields -1.0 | 87.3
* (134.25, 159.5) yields 1.1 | 72.1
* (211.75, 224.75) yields -0.6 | 86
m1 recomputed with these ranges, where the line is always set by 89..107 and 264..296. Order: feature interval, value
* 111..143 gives -2.6 ch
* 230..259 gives -0.6 ch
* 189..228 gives -2.3 ch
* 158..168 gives 3.2 ch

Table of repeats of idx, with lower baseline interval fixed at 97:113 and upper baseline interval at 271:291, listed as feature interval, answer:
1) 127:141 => 0.077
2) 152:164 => 0.302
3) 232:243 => 0.014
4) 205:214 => -0.014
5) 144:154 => 0.166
